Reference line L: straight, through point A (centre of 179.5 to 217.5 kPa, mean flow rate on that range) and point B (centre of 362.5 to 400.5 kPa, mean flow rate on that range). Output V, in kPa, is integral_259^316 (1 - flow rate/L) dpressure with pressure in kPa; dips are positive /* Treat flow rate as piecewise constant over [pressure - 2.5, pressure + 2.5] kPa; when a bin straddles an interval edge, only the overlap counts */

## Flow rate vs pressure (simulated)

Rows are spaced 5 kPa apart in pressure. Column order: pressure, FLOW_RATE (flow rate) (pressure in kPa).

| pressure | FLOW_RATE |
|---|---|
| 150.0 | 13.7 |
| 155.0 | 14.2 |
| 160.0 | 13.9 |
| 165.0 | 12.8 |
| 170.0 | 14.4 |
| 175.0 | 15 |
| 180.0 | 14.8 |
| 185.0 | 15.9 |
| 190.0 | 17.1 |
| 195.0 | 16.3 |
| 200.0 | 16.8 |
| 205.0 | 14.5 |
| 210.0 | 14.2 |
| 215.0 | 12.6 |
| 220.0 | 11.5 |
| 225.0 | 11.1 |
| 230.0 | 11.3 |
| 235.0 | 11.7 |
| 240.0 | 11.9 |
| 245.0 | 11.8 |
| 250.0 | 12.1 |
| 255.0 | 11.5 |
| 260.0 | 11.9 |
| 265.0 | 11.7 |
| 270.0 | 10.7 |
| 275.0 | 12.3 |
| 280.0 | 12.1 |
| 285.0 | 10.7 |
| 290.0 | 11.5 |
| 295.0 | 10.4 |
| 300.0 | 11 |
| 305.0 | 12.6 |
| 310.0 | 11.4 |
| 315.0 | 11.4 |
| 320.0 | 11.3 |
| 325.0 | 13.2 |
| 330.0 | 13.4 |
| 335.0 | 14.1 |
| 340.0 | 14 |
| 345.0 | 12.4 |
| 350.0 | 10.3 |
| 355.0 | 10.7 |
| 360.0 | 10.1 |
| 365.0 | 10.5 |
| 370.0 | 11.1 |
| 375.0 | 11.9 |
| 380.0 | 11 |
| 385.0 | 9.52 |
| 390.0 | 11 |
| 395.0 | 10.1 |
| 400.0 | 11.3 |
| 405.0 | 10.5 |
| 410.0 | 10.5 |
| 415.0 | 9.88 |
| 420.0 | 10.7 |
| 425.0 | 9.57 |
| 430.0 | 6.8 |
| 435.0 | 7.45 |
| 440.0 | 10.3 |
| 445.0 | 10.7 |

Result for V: 7.1 kPa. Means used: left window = 15.3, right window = 10.8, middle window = 11.5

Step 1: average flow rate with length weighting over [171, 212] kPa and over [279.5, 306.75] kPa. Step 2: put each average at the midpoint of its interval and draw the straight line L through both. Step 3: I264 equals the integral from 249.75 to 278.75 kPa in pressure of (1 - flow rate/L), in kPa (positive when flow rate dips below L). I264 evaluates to 1.9 kPa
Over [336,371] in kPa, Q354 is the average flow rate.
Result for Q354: 11.4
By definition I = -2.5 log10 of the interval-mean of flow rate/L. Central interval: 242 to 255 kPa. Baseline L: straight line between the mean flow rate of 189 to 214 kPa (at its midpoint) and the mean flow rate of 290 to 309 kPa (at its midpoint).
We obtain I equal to 0.14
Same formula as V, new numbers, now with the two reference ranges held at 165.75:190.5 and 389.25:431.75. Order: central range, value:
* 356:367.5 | 0.80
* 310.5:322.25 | 0.73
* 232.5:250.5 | 2.47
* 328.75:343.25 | -2.63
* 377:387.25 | 0.31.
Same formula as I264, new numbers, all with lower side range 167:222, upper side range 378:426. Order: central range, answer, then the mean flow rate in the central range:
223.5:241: 3.2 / 11.5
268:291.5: 2.8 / 11.5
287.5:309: 2.1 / 11.4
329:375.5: -1.2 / 11.8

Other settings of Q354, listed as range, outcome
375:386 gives 10.7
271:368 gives 11.7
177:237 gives 14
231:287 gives 11.7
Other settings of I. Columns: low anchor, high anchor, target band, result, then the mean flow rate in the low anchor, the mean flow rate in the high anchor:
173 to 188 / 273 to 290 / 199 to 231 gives 0.08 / 15.3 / 11.7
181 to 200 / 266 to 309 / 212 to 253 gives 0.20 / 16.4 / 11.4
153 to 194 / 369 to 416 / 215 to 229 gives 0.20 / 14.8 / 10.7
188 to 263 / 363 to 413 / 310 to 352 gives -0.08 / 13.1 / 10.7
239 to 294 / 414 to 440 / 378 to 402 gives -0.11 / 11.6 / 8.96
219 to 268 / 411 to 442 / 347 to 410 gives -0.09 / 11.6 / 9.16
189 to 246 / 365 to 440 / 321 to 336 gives -0.17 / 13.3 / 10.1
